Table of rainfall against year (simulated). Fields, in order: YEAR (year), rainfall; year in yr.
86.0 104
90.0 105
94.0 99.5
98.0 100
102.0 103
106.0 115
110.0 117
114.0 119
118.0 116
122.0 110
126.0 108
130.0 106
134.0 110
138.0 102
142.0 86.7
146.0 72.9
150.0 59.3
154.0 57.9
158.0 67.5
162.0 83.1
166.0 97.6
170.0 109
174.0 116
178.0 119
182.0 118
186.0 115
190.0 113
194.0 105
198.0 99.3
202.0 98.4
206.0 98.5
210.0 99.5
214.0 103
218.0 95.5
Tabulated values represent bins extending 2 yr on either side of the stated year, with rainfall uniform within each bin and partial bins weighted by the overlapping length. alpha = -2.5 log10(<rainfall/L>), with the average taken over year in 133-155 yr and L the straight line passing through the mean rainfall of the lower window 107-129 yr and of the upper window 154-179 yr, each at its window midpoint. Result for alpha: 0.268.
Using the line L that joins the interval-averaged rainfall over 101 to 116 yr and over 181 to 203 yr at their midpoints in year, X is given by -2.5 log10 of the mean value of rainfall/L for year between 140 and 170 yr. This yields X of 0.39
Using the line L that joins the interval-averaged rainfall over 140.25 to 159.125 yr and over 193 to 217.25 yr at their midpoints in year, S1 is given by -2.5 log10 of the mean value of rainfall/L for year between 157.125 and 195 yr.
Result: -0.248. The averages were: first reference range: 68.7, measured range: 105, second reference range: 100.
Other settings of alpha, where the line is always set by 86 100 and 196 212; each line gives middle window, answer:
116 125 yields -0.12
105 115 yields -0.16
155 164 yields 0.34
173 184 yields -0.18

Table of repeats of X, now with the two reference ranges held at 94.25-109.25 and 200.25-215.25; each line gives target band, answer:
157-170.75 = 0.150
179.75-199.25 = -0.100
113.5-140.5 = -0.046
